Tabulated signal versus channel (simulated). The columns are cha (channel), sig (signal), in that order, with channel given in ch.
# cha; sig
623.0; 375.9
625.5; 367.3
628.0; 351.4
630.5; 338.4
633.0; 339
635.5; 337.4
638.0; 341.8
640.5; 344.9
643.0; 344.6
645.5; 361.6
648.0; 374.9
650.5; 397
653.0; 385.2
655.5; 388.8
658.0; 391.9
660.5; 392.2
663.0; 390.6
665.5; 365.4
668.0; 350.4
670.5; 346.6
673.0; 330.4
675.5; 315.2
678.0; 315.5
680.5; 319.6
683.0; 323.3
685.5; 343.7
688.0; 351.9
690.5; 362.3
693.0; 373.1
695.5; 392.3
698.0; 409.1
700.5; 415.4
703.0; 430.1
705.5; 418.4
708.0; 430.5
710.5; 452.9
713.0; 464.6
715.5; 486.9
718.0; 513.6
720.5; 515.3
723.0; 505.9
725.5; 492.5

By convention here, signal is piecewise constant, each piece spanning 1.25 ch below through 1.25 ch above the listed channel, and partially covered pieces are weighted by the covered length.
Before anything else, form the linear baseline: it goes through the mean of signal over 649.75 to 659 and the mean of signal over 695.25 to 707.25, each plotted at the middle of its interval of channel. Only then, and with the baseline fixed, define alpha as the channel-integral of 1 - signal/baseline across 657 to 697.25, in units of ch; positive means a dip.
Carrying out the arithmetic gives 4.8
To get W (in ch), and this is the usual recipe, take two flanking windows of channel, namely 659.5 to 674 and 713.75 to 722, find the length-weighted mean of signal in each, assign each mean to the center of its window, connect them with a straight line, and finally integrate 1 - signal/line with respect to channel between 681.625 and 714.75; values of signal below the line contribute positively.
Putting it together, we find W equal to 3.8 ch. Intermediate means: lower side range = 363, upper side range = 503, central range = 399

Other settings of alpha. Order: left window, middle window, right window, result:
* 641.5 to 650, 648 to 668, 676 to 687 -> -1.94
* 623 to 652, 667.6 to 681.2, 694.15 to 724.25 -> 2.57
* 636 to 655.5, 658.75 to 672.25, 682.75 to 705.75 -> 0.13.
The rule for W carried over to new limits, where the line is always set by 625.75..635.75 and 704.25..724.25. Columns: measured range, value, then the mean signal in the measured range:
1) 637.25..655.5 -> 0.1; 367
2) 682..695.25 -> 2.4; 355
